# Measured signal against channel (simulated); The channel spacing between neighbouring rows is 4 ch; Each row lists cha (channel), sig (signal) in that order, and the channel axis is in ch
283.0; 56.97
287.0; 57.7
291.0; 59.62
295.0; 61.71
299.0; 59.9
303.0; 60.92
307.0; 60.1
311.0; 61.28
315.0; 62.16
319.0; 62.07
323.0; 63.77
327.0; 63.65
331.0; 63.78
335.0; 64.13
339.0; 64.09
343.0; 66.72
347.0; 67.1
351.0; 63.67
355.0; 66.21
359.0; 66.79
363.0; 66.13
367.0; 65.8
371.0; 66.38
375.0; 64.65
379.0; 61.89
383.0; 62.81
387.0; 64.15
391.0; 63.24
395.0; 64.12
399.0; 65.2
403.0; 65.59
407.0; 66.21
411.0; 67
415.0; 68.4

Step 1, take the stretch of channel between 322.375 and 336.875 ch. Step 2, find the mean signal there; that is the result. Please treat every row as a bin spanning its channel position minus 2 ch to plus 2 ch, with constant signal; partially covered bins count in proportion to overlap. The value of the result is 63.8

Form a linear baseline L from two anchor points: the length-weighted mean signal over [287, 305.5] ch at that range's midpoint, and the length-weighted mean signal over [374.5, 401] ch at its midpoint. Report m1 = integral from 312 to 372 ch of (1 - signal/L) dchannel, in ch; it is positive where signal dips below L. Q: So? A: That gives -2.7 ch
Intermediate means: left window 60.2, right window 63.7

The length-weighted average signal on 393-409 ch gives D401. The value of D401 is 65.3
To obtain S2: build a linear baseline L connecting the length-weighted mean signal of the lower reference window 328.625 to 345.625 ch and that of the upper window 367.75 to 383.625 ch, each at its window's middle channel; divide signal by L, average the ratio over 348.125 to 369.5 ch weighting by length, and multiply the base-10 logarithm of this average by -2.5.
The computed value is -0.02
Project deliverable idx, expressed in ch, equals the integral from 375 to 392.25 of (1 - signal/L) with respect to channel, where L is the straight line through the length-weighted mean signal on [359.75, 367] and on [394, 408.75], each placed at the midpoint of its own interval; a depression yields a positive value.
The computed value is 0.7 ch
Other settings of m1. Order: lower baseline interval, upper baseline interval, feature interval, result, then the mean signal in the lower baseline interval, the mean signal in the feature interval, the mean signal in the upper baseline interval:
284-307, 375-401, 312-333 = -0.7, 59.9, 63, 63.7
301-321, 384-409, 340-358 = -0.9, 61.3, 65.9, 64.7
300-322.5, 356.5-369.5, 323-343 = -0.2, 61.4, 64.2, 66.2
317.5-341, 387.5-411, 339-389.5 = -0.6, 63.6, 65.1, 65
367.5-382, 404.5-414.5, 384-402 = 0.4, 64.4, 64.2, 66.8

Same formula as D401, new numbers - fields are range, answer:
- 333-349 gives 65.5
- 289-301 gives 60.4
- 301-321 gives 61.3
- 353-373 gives 66.3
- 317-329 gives 63.2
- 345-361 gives 65.9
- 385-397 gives 63.8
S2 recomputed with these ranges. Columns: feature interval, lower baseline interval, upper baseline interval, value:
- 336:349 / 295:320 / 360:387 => -0.05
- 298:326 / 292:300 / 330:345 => 0.01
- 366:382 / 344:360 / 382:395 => 0.00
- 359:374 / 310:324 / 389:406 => -0.04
